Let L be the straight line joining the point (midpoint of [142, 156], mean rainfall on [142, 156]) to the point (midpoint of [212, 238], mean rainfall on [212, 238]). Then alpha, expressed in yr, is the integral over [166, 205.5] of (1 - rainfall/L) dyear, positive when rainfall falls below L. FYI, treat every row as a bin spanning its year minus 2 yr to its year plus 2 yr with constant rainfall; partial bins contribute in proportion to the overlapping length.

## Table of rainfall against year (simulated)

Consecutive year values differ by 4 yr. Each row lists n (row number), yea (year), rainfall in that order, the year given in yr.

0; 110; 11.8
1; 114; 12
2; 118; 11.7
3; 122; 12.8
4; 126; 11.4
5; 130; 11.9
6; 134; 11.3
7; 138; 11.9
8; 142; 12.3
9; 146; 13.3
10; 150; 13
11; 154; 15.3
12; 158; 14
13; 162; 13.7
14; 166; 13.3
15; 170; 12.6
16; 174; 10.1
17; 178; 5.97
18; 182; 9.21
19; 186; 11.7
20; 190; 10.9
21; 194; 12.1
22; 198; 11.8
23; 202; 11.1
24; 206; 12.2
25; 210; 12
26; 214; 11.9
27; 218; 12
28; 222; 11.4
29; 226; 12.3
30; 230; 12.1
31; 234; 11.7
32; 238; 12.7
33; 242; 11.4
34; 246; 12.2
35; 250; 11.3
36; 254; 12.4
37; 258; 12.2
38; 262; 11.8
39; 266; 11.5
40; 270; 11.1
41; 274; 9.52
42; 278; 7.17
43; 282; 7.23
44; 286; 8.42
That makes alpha 6.2 yr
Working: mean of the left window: 13.6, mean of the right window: 12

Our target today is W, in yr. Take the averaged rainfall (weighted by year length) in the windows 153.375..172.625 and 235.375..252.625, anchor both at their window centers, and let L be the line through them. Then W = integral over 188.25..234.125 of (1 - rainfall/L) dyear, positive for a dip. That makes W 2.79 yr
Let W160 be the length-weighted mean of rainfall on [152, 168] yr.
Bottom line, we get 14.1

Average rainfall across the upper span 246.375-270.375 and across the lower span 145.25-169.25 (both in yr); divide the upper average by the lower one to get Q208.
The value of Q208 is 0.86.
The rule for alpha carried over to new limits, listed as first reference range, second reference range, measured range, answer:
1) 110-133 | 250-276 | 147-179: -1.91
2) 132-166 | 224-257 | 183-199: 1.45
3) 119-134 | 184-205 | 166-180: 1.90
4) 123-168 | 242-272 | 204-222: 0.35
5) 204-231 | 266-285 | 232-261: -4.14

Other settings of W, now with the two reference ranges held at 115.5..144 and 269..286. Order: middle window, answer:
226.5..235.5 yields -2.2 yr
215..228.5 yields -2.9 yr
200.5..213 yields -2.0 yr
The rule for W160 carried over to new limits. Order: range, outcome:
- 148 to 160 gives 14.1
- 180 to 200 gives 11.1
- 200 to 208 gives 11.6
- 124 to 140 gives 11.6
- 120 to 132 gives 12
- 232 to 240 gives 12.2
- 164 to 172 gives 12.9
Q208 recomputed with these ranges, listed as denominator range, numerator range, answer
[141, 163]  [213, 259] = 0.88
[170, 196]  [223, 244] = 1.18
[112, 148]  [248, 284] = 0.87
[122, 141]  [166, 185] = 0.85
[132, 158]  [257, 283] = 0.78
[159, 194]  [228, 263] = 1.08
